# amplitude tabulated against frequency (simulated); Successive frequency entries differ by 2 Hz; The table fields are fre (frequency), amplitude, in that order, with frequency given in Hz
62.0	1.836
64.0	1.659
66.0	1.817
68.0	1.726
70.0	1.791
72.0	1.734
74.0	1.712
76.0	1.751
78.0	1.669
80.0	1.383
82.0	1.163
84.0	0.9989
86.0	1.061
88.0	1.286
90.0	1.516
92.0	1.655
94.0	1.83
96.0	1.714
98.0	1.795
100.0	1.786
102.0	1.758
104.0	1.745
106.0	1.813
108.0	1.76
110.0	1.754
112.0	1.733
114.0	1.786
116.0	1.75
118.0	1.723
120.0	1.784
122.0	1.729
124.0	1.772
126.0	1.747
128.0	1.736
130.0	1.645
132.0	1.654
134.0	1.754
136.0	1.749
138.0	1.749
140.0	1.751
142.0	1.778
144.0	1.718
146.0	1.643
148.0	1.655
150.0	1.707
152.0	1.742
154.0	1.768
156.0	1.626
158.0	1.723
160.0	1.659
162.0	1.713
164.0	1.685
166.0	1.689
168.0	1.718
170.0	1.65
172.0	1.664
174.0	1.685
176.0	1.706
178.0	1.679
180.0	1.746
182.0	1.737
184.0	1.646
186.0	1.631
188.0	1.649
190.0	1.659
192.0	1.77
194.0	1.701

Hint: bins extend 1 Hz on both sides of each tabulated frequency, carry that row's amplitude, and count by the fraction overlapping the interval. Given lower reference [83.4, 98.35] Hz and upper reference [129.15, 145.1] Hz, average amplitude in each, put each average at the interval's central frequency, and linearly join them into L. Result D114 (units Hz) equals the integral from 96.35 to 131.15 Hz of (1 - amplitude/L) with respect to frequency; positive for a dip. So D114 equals -3.3 Hz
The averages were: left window 1.48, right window 1.72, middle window 1.75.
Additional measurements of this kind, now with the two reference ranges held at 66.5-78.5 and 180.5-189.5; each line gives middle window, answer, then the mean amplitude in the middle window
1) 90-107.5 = -0.3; 1.75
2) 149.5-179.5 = -0.2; 1.69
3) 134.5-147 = -0.3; 1.73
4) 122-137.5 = -0.2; 1.72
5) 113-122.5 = -0.3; 1.76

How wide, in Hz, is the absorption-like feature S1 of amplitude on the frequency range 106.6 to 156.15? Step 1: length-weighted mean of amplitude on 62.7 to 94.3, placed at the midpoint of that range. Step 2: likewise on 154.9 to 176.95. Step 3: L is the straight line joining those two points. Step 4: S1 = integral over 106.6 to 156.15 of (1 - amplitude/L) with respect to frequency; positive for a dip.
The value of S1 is -3.1 Hz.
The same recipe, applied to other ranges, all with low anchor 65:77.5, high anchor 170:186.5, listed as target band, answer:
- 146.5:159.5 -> 0.0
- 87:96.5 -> 0.8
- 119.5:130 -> -0.1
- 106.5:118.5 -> -0.2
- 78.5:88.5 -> 3.1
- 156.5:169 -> 0.0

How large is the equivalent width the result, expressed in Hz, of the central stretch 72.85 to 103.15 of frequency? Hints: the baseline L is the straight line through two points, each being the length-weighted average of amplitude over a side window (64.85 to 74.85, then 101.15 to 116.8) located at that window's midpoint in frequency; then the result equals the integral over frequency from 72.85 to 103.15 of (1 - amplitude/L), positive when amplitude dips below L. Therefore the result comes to 3.76 Hz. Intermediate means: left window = 1.76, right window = 1.76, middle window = 1.54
